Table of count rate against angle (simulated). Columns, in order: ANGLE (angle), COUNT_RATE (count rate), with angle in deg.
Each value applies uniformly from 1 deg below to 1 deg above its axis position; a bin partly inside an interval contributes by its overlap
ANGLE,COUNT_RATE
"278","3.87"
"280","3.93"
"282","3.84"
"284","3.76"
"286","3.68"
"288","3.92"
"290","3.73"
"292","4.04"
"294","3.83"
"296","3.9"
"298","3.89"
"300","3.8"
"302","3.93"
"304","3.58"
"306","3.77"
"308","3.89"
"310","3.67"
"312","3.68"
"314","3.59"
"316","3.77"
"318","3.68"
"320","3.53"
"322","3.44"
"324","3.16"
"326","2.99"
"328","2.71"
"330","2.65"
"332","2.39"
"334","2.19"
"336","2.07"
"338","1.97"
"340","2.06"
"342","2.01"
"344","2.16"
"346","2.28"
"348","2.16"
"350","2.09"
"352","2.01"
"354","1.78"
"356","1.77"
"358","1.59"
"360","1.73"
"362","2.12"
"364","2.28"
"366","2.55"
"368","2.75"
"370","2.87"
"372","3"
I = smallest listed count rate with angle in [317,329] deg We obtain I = 2.71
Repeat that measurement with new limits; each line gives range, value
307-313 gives 3.67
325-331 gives 2.65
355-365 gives 1.59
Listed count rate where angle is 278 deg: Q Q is 3.87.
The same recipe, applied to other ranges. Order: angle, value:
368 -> 2.75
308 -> 3.89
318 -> 3.68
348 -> 2.16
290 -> 3.73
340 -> 2.06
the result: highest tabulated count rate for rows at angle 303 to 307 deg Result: 3.77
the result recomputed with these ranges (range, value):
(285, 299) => 4.04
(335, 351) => 2.28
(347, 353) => 2.16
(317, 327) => 3.68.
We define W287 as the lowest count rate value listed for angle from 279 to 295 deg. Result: 3.68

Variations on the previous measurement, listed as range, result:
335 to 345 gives 1.97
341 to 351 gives 2.01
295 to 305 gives 3.58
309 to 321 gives 3.53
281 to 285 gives 3.76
